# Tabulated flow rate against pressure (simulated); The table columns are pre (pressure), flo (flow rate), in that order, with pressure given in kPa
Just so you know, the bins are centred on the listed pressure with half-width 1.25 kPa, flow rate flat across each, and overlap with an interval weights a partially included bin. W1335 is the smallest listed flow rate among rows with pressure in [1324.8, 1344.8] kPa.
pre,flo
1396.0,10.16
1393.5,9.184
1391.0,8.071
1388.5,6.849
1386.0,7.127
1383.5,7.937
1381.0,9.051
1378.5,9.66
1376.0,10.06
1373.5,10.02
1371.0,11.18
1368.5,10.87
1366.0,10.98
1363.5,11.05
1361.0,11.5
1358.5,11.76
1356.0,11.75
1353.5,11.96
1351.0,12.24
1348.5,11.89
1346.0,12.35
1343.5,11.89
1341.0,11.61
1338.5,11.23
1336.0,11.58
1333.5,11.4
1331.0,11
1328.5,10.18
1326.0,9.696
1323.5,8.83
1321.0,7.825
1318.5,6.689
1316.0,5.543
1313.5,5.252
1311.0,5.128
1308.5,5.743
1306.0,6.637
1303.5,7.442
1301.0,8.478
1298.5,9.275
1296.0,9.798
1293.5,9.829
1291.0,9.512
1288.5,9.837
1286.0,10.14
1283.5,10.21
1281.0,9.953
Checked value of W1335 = 9.696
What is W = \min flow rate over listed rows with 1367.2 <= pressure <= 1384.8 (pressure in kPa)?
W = 7.937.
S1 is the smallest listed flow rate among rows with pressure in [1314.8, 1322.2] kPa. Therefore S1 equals 5.543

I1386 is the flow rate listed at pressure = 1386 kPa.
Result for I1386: 7.127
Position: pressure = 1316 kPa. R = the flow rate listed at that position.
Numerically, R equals 5.543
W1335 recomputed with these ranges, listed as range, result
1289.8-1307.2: 6.637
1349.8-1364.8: 11.05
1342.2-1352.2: 11.89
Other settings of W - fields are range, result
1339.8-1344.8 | 11.61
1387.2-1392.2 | 6.849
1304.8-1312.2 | 5.128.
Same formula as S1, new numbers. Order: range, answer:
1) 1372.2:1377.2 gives 10.02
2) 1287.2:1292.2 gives 9.512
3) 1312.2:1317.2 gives 5.252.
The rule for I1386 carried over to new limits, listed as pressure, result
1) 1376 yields 10.06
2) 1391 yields 8.071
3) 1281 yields 9.953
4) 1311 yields 5.128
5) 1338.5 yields 11.23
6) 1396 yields 10.16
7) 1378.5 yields 9.66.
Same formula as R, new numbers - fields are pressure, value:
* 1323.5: 8.83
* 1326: 9.696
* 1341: 11.61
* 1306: 6.637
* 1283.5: 10.21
